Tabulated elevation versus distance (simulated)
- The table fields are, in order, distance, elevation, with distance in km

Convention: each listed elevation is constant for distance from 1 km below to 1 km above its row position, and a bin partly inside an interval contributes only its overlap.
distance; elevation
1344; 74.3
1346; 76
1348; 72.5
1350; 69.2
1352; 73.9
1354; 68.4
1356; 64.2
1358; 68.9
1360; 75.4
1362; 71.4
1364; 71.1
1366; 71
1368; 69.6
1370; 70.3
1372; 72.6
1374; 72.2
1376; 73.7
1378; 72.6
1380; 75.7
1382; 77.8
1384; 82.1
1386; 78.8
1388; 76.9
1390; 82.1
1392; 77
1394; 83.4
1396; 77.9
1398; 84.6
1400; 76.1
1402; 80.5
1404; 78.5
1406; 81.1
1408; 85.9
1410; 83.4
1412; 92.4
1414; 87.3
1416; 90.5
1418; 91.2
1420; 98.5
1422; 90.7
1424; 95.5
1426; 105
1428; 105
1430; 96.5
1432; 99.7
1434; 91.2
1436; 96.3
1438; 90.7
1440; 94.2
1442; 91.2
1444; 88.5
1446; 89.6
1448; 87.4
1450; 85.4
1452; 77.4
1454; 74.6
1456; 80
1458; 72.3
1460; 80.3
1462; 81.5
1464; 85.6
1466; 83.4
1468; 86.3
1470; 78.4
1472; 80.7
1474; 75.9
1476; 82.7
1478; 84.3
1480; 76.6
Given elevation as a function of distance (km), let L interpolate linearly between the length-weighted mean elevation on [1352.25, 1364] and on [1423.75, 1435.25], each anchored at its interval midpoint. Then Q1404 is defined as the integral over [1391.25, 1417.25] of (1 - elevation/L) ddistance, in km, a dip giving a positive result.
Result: 1.7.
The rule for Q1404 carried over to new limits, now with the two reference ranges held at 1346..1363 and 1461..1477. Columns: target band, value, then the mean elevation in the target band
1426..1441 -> -3.5 km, 96.8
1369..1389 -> -0.6 km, 75.3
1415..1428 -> -3.1 km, 96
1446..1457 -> -0.2 km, 81.7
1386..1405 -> -1.2 km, 79.6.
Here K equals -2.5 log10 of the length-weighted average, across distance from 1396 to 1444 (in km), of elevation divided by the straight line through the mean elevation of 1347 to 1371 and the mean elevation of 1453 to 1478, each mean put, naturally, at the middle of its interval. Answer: -0.19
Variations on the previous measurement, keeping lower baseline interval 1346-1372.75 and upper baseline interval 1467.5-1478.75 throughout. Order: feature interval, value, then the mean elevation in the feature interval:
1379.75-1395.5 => -0.08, 79.4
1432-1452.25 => -0.15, 90.1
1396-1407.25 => -0.08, 80.1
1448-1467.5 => -0.01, 80.6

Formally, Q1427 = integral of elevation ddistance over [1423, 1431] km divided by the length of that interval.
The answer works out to 100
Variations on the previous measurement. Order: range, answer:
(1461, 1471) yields 83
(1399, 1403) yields 78.3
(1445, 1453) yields 85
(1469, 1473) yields 79.6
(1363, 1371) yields 70.5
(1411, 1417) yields 90.1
